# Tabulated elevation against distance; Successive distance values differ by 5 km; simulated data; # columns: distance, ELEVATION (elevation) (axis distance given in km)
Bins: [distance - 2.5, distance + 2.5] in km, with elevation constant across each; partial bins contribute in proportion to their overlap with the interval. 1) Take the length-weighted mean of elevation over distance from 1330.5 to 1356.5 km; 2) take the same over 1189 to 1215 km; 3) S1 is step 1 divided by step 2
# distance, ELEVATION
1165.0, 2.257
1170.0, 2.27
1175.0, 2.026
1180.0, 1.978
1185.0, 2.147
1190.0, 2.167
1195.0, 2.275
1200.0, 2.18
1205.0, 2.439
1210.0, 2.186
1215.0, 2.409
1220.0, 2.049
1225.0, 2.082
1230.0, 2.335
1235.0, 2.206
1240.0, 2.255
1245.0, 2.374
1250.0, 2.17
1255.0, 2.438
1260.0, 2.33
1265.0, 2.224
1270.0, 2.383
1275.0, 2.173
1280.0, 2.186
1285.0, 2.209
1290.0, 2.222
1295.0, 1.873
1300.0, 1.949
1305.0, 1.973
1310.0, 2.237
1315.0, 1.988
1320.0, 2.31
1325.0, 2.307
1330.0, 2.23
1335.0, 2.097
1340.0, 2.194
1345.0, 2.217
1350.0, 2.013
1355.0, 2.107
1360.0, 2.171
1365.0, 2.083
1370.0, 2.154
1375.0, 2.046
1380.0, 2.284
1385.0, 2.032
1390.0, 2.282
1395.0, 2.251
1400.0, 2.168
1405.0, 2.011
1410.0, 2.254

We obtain 0.94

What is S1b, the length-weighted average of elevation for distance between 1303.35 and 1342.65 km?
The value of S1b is 2.17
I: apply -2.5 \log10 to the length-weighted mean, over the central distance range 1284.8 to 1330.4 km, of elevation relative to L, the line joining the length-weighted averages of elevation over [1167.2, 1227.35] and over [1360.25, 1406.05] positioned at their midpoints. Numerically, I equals 0.022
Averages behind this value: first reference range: 2.18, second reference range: 2.15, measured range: 2.12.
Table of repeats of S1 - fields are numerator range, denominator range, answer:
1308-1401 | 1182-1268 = 0.96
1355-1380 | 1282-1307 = 1.04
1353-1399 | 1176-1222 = 0.98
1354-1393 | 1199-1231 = 0.96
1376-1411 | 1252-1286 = 0.95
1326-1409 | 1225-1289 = 0.95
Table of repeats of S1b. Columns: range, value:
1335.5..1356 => 2.13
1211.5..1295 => 2.24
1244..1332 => 2.2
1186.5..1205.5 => 2.24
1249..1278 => 2.29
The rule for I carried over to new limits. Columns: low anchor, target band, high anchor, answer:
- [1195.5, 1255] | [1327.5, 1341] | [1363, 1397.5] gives 0.009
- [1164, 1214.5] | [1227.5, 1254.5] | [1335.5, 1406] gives -0.047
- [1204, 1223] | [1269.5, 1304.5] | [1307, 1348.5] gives 0.047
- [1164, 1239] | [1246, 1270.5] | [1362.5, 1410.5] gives -0.059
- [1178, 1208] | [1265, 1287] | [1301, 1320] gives -0.057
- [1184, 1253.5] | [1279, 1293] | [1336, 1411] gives 0.002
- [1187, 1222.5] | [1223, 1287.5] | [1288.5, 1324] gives -0.048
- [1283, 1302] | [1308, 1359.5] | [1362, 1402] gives -0.031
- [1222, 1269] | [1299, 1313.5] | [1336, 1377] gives 0.066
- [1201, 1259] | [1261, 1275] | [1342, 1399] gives -0.023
